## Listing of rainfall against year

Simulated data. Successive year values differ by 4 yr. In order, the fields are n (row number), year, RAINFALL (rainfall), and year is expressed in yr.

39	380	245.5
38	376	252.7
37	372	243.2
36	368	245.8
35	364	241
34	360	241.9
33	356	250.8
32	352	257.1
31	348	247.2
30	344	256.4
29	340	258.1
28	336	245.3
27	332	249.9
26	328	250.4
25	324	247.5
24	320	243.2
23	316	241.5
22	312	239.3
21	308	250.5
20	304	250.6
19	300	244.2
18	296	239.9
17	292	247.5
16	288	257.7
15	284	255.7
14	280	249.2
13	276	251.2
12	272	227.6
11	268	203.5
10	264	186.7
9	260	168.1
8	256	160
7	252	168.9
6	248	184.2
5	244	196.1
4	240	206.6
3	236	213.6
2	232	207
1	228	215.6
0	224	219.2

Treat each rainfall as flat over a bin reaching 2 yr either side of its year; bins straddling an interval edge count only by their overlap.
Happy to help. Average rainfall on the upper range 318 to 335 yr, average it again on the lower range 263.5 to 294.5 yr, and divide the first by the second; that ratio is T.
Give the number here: 1.0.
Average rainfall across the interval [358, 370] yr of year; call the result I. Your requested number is 243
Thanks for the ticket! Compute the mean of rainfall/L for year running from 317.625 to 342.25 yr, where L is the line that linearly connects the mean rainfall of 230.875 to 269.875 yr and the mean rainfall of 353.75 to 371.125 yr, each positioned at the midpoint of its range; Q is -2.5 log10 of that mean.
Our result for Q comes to -0.09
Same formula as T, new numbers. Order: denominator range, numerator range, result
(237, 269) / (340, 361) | 1.36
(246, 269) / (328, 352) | 1.42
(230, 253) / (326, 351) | 1.27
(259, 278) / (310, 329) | 1.17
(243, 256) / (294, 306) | 1.37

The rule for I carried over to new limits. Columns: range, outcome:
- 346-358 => 252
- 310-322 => 241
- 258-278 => 207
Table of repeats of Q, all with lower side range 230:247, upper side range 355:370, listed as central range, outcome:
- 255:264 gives 0.24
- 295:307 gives -0.10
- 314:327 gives -0.06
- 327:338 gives -0.06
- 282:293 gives -0.16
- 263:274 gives 0.03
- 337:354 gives -0.07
